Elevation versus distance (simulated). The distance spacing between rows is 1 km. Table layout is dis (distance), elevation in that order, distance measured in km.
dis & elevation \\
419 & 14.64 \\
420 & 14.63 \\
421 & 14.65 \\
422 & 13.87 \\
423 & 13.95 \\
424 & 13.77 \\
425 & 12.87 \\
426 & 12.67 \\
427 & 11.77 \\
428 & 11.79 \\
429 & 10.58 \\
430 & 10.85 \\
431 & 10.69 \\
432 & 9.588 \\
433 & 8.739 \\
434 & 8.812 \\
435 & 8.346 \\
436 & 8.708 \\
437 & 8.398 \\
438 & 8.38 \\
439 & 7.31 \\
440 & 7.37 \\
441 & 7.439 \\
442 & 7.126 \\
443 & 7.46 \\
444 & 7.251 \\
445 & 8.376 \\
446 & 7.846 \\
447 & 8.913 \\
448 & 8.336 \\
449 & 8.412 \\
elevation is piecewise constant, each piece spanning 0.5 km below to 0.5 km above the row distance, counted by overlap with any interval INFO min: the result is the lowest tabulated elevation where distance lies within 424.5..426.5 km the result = 12.67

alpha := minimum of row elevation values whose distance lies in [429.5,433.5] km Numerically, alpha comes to 8.739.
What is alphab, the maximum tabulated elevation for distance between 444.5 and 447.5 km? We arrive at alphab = 8.913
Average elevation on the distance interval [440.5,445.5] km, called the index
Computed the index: 7.53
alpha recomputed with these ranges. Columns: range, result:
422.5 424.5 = 13.77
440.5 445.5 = 7.126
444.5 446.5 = 7.846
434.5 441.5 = 7.31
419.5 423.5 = 13.87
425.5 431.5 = 10.58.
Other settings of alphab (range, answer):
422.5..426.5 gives 13.95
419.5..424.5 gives 14.65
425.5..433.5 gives 12.67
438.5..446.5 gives 8.376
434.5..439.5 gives 8.708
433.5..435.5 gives 8.812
